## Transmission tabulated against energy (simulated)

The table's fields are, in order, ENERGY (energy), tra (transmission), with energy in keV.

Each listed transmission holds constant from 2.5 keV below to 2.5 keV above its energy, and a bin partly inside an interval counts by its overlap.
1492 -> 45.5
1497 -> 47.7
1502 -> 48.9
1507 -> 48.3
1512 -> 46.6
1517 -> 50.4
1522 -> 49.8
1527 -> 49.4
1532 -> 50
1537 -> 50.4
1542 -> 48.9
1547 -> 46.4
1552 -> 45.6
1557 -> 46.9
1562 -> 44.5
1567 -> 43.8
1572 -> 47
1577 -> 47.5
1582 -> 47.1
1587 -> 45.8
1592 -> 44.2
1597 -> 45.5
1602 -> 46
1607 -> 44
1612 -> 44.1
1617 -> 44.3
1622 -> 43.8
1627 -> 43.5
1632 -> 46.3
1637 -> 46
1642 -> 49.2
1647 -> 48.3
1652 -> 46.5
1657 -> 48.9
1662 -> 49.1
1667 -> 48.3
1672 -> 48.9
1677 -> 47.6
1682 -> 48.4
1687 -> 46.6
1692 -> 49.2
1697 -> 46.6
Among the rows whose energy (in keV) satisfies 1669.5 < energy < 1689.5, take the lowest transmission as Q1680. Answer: 46.6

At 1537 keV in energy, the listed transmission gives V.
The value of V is 50.4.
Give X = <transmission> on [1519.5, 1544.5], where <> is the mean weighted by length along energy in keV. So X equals 49.7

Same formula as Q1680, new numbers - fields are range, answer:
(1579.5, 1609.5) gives 44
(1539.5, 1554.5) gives 45.6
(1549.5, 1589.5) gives 43.8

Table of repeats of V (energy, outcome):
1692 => 49.2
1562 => 44.5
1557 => 46.9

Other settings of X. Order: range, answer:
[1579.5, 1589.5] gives 46.5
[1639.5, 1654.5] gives 48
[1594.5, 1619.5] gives 44.8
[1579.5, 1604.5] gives 45.7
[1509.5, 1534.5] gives 49.2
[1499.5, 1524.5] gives 48.8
